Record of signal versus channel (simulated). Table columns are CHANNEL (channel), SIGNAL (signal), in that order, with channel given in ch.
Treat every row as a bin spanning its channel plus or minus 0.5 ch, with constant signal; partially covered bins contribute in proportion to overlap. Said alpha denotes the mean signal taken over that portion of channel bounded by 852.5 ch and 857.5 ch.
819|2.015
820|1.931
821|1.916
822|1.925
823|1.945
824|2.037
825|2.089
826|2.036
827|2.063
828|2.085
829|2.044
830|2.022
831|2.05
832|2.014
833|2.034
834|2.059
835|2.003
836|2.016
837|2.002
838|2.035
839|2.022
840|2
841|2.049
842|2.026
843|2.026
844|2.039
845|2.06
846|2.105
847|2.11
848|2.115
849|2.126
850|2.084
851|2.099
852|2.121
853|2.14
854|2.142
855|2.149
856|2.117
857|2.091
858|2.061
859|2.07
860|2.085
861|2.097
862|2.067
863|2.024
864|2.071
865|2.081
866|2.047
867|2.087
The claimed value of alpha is 2.13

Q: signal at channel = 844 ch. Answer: 2.039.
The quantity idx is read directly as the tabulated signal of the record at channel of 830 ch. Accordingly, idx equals 2.022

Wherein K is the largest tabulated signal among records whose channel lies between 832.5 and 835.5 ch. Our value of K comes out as 2.059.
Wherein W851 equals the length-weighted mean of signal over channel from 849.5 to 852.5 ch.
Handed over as 2.1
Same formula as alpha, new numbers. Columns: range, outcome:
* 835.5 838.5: 2.02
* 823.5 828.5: 2.06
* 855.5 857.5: 2.1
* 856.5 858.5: 2.08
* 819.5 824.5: 1.95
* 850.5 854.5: 2.13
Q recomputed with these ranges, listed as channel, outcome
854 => 2.142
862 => 2.067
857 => 2.091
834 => 2.059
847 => 2.11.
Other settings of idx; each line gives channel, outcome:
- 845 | 2.06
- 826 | 2.036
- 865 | 2.081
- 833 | 2.034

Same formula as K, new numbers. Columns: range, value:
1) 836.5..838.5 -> 2.035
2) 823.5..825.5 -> 2.089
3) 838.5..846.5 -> 2.105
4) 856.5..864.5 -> 2.097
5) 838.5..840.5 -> 2.022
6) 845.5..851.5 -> 2.126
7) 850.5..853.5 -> 2.14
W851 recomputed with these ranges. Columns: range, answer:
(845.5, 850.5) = 2.11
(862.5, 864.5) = 2.05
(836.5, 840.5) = 2.01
